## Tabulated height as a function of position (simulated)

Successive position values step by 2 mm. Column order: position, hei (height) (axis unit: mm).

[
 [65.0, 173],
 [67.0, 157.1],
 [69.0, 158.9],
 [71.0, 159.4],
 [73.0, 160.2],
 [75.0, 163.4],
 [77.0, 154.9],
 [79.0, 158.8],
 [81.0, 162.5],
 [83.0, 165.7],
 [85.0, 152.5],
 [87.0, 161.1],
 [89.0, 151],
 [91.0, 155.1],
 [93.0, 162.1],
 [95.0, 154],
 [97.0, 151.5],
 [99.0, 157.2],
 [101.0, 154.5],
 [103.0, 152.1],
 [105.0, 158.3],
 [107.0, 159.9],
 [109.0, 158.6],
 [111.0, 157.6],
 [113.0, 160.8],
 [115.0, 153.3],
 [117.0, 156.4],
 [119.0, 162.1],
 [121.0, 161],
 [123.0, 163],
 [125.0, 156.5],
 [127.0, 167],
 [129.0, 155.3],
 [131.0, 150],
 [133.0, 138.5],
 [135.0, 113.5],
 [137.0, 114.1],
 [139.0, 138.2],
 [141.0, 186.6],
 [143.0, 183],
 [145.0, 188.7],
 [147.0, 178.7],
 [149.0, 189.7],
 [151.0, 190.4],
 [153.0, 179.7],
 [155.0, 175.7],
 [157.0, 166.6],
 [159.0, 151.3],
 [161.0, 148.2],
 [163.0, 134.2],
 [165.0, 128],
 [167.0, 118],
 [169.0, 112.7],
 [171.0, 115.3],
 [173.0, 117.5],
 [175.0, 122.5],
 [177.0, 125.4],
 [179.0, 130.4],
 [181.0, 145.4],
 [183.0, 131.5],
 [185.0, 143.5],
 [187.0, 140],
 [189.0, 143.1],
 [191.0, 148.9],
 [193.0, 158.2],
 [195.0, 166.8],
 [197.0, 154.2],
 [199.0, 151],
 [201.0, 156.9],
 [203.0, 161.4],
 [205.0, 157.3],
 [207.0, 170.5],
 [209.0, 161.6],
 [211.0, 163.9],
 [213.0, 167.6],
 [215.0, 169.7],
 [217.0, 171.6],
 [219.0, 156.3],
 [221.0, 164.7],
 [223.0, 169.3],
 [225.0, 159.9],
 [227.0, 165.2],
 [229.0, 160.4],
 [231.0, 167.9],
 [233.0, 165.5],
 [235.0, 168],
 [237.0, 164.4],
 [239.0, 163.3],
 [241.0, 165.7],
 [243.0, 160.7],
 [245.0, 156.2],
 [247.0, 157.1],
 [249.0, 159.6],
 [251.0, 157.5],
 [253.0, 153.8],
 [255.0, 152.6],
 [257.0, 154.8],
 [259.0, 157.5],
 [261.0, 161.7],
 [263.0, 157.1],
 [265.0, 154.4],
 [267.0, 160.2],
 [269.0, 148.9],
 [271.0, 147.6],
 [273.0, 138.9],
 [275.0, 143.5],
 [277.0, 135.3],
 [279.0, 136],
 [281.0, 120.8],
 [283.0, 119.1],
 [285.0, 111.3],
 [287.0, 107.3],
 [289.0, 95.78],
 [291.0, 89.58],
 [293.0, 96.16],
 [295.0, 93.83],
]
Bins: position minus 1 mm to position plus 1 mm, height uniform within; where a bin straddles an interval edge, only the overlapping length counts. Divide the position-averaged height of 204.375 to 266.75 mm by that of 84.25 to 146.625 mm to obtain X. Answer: 1.04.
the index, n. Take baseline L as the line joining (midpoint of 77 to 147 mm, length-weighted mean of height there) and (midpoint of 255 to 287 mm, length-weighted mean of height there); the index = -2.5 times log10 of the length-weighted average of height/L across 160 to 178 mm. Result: 0.213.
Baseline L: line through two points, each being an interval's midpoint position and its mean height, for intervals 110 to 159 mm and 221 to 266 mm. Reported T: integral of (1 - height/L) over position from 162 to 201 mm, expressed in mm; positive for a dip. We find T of 5.9 mm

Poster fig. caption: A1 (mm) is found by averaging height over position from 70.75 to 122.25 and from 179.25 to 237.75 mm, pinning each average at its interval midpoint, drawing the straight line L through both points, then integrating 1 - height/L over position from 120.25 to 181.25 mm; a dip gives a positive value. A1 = 3.2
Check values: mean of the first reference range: 158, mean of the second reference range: 158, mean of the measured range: 150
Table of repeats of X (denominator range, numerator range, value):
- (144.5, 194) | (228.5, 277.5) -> 1.07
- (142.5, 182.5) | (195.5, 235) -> 1.09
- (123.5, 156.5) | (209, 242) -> 1.01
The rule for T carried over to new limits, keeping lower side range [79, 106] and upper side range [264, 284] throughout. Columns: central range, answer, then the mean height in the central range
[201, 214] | -1.5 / 163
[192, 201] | -0.6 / 157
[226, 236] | -1.5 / 165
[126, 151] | -1.2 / 160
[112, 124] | -0.4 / 159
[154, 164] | -0.3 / 155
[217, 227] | -1.3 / 164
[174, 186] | 1.3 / 133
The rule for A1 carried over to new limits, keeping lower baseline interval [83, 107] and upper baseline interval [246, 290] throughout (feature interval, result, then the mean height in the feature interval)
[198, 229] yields -3.47 mm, 163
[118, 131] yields -0.53 mm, 160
